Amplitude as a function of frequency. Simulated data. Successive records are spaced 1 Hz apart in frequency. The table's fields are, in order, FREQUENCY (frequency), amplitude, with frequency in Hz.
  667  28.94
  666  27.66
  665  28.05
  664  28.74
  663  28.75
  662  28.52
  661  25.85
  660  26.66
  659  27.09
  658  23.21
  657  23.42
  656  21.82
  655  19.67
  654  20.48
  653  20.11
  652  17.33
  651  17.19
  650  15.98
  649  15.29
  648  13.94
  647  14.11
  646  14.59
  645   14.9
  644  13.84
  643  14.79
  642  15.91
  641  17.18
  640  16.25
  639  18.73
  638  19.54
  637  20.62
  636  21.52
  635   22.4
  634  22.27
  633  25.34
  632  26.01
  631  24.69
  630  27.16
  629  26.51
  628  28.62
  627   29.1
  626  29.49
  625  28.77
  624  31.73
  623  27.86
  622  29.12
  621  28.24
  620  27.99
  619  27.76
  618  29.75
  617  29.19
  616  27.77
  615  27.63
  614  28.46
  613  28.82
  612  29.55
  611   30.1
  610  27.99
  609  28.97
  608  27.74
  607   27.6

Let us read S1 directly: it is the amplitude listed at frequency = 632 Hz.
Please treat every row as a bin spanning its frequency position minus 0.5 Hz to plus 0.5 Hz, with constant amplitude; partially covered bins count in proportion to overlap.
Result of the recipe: 26.01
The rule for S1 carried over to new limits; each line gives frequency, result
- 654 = 20.48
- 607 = 27.6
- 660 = 26.66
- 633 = 25.34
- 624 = 31.73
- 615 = 27.63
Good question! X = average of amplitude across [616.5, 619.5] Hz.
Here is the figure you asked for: 28.9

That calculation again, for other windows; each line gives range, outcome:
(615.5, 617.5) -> 28.5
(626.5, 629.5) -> 28.1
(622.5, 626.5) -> 29.5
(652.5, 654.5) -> 20.3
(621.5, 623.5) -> 28.5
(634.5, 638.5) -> 21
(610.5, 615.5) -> 28.9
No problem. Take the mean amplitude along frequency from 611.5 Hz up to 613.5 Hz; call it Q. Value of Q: 29.2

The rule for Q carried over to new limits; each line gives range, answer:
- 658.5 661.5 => 26.5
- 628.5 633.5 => 25.9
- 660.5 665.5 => 28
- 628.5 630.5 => 26.8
